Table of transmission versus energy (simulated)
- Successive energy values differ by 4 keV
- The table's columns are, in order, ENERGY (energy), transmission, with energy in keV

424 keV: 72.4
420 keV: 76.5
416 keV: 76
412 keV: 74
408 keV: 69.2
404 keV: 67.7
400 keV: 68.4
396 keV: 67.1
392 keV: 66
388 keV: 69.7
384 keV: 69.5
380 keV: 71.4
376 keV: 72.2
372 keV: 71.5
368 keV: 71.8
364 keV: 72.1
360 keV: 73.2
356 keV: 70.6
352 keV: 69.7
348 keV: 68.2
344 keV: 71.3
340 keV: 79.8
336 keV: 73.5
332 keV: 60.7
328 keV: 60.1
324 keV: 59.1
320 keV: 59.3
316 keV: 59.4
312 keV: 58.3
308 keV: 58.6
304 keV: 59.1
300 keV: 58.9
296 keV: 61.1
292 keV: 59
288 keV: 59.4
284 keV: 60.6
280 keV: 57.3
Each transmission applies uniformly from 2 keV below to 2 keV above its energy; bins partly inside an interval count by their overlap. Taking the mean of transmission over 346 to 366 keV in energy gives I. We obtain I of 70.8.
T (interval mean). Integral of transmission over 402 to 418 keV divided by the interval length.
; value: 71.7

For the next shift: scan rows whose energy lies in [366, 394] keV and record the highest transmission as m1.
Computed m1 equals 72.2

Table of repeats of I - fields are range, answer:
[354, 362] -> 71.9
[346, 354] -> 69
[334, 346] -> 74.9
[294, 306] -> 59.7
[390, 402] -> 67.2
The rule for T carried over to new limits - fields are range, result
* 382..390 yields 69.6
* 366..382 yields 71.7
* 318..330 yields 59.5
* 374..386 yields 71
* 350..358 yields 70.2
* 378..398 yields 68.7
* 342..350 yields 69.8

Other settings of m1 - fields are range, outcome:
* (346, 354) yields 69.7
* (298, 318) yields 59.4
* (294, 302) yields 61.1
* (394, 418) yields 76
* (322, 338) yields 73.5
